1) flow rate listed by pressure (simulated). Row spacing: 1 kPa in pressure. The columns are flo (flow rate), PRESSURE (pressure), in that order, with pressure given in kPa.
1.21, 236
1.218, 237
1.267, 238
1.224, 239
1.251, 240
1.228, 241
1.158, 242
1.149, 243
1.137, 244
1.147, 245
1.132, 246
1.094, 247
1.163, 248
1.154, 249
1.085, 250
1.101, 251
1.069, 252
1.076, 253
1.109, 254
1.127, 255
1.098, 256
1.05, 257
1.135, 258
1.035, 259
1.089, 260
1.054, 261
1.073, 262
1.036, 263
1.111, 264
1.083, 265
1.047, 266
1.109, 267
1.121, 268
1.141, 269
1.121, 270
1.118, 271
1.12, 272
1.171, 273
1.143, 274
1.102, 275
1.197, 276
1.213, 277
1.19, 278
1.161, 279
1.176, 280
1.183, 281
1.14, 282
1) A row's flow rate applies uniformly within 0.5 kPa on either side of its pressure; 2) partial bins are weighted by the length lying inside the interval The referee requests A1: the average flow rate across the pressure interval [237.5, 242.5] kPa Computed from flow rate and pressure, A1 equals 1.23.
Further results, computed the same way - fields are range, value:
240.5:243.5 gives 1.18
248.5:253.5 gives 1.1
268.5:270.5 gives 1.13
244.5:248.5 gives 1.13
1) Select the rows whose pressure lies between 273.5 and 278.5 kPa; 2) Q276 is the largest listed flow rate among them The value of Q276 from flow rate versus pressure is 1.213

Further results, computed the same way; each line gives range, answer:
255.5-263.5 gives 1.135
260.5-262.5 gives 1.073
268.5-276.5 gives 1.197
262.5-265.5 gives 1.111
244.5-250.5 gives 1.163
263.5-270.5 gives 1.141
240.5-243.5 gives 1.228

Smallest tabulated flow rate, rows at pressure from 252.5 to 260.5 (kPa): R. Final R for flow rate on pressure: 1.035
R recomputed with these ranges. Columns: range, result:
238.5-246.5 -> 1.132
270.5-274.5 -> 1.118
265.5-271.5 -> 1.047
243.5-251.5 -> 1.085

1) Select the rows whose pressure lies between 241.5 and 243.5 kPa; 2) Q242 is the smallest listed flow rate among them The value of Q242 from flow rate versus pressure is 1.149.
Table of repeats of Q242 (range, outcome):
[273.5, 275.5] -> 1.102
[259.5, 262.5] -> 1.054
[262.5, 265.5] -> 1.036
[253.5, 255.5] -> 1.109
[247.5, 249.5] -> 1.154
